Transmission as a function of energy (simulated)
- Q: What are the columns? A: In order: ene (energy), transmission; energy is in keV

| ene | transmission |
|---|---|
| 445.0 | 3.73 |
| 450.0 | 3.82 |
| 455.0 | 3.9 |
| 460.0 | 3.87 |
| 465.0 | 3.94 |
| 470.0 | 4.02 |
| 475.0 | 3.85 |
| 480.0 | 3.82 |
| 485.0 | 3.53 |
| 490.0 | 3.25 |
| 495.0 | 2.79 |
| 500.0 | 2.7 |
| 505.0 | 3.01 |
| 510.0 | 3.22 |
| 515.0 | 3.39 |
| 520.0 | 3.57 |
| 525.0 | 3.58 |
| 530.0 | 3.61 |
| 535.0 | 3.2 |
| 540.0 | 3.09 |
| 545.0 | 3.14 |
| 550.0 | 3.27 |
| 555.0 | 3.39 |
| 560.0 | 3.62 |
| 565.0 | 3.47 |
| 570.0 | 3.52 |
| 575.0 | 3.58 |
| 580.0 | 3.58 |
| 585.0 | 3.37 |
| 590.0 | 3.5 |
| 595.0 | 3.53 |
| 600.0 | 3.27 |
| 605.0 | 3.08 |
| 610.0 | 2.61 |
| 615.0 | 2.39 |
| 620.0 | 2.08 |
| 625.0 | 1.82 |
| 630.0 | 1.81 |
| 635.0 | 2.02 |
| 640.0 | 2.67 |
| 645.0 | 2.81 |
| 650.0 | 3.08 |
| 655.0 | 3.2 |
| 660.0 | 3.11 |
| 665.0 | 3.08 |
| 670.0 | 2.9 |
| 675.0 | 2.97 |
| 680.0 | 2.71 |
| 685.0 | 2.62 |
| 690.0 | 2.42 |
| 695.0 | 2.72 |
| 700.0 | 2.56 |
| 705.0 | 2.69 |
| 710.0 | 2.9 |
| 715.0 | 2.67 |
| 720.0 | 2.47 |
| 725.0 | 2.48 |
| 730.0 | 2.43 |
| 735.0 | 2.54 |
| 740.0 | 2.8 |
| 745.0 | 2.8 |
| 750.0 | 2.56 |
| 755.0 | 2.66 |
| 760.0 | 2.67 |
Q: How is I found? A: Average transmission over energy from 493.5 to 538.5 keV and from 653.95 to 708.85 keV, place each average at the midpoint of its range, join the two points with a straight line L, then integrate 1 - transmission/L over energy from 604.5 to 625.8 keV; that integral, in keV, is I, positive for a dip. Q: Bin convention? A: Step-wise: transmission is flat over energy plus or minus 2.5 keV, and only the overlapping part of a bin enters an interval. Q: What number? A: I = 4.3 keV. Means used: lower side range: 3.24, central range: 2.38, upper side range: 2.81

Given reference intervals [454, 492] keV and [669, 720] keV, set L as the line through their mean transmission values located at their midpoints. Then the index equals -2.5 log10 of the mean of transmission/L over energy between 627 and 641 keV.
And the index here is 0.38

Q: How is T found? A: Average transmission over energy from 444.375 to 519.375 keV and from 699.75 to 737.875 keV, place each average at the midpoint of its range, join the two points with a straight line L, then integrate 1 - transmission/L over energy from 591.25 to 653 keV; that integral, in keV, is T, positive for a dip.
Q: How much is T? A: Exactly 7.4 keV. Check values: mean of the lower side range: 3.52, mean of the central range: 2.62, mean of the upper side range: 2.6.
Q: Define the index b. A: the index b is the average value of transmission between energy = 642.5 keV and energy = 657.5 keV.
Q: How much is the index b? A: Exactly 3.03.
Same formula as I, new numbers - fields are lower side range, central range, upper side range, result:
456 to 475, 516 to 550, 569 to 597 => 3.1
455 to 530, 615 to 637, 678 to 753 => 7.3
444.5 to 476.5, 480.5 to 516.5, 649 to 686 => 5.4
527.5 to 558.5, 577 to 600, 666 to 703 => -2.7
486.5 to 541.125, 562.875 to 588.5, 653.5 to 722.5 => -3.6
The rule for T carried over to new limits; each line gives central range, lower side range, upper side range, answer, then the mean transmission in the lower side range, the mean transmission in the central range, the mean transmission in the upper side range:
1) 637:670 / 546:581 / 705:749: 0.4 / 3.47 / 2.97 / 2.64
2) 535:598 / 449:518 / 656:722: -4.1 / 3.5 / 3.41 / 2.77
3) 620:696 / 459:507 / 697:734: 4.4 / 3.47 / 2.64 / 2.6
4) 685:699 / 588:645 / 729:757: 0.3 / 2.62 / 2.58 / 2.64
